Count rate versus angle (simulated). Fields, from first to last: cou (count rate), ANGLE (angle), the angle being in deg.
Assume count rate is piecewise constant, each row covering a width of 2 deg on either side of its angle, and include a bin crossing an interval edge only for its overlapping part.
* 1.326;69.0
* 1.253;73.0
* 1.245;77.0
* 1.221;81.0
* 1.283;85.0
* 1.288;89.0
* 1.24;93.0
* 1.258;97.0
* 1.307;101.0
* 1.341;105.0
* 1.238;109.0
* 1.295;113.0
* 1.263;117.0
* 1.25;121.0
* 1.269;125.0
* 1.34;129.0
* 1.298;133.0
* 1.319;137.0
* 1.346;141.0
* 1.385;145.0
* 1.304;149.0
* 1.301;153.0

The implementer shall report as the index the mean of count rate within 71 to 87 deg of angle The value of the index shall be 1.25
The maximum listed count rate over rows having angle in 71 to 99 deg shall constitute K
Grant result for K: 1.288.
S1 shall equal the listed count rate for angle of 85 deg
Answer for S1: 1.283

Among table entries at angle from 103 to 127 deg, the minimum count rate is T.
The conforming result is 1.238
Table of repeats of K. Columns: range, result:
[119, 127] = 1.269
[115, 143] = 1.346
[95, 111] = 1.341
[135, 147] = 1.385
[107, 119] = 1.295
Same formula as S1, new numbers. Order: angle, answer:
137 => 1.319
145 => 1.385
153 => 1.301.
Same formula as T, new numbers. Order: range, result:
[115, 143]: 1.25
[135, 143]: 1.319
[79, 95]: 1.221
